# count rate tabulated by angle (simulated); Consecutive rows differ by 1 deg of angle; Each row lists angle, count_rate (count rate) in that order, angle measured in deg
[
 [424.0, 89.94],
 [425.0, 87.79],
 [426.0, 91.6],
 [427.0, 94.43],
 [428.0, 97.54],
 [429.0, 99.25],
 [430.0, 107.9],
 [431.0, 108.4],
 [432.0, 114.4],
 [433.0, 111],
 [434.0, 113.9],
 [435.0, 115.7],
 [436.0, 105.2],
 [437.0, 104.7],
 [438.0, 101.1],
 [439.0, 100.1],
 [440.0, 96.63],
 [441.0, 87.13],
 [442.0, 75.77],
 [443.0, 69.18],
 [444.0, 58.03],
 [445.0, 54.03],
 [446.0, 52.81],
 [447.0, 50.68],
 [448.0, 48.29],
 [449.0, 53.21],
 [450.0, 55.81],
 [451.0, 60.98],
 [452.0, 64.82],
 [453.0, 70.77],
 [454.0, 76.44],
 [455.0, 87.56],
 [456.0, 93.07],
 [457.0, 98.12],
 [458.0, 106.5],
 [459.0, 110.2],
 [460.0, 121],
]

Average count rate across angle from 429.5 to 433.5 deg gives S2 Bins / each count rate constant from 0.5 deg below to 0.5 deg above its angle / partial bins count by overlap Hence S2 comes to 110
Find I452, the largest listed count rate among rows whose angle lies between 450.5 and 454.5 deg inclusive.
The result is 76.44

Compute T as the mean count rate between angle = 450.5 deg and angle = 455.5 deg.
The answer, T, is 72.1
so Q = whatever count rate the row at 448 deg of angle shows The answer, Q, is 48.29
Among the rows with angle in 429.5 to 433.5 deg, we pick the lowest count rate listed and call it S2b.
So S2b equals 107.9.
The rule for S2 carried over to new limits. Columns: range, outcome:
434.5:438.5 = 107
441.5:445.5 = 64.3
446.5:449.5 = 50.7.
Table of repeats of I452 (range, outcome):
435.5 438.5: 105.2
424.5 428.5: 97.54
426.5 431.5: 108.4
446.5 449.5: 53.21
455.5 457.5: 98.12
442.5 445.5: 69.18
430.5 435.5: 115.7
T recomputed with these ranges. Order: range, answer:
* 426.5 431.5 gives 102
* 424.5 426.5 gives 89.7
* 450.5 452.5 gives 62.9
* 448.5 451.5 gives 56.7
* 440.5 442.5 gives 81.4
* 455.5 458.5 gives 99.2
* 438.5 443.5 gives 85.8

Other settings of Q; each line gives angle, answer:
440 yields 96.63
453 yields 70.77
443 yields 69.18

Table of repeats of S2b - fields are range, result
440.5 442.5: 75.77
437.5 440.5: 96.63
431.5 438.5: 101.1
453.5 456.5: 76.44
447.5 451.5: 48.29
